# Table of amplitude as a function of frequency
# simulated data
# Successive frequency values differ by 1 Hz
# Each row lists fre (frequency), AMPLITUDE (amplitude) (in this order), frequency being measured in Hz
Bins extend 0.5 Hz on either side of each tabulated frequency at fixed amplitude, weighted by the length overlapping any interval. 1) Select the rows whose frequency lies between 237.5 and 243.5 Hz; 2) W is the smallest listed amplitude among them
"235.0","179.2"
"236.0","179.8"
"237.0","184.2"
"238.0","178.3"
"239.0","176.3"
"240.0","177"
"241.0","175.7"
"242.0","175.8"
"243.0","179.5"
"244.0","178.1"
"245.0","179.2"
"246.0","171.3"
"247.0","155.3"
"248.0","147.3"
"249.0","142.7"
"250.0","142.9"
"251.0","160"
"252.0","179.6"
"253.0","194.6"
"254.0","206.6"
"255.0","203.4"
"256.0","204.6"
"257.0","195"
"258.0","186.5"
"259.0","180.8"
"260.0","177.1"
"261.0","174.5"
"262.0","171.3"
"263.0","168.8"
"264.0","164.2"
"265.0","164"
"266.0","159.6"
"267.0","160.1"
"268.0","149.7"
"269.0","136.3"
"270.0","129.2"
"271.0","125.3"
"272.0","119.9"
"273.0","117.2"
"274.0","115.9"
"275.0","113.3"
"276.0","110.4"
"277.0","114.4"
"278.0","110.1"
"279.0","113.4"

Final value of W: 175.7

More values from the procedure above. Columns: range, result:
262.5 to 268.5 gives 149.7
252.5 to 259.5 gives 180.8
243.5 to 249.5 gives 142.7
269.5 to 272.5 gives 119.9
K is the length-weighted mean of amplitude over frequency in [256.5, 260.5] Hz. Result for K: 185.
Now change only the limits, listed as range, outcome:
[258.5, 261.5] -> 177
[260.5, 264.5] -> 170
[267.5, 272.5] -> 132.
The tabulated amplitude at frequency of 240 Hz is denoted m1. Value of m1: 177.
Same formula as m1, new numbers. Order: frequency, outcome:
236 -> 179.8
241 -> 175.7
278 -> 110.1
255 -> 203.4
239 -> 176.3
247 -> 155.3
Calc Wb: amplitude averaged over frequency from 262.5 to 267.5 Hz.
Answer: 163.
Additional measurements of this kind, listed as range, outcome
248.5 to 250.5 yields 143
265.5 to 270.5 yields 147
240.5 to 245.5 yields 178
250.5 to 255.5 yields 189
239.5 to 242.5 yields 176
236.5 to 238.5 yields 181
